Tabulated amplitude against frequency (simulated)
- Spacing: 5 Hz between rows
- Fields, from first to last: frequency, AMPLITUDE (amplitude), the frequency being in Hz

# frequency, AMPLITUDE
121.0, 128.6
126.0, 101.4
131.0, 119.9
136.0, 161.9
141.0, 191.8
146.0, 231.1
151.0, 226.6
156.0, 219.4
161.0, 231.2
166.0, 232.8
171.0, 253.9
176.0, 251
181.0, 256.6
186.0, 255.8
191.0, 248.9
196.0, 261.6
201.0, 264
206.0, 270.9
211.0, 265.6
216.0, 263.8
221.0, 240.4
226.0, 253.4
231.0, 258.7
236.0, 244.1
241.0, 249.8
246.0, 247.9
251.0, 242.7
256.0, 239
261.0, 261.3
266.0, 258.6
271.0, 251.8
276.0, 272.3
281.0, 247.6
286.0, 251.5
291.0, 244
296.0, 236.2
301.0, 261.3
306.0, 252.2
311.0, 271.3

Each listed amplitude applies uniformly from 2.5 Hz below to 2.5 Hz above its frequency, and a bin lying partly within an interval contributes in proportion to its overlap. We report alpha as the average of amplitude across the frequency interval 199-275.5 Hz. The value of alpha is 255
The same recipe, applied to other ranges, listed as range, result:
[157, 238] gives 253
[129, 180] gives 214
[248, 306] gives 251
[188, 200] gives 256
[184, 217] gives 261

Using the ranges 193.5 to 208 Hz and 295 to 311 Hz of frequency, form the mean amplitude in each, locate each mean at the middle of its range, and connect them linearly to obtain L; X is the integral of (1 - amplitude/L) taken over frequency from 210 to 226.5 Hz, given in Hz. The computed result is 0.5 Hz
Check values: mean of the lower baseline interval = 265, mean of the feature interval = 255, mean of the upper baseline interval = 255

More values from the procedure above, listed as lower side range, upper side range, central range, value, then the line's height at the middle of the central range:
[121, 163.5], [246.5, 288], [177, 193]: -3.7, 206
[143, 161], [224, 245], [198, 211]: -1.3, 242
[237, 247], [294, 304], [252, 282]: -0.7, 249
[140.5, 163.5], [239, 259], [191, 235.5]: -4.1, 237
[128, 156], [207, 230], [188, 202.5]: -1.3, 236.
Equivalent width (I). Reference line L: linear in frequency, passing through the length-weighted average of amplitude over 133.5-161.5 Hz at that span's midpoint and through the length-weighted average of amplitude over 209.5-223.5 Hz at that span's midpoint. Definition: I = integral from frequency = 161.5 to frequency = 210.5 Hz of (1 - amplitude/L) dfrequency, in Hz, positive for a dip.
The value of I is -4.0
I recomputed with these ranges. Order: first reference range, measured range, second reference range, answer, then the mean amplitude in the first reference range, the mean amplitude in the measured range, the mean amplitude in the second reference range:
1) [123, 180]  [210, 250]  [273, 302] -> -3.7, 203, 252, 252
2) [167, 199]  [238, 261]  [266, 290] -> 0.7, 254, 247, 255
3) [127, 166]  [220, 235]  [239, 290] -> -1.1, 196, 251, 252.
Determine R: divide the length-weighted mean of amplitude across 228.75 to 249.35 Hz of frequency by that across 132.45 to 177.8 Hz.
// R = 1.14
